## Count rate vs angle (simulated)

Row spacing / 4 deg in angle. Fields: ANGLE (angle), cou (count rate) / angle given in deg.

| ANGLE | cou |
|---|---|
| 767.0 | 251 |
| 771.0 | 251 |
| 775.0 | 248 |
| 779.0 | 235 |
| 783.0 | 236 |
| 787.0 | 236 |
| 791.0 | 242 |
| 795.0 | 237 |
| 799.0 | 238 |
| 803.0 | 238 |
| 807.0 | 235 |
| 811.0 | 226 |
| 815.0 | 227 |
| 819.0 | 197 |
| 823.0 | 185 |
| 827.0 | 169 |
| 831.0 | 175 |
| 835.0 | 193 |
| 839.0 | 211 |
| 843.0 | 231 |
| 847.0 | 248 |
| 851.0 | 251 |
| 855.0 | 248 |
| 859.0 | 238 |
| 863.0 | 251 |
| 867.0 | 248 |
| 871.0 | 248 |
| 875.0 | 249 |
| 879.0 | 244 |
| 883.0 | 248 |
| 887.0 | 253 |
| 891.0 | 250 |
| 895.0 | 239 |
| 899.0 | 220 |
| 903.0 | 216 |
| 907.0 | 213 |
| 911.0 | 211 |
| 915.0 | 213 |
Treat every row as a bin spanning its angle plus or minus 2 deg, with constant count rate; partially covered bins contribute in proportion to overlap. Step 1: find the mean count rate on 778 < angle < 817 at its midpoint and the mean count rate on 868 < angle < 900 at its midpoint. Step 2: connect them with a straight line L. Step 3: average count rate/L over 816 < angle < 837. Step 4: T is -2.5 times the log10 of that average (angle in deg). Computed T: 0.27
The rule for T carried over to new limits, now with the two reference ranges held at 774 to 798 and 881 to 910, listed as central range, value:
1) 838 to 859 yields -0.02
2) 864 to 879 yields -0.06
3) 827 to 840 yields 0.25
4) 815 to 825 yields 0.19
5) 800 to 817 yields 0.03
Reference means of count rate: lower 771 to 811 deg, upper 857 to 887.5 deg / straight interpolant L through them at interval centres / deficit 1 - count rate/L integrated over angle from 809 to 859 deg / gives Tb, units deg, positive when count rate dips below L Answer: 5.9 deg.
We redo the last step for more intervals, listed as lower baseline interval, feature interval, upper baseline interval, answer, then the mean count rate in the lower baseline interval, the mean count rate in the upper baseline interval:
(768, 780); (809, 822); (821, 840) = -0.8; 246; 185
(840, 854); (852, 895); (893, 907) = -2.8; 241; 223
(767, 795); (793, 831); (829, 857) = 2.9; 242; 222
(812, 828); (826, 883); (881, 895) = -1.6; 198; 249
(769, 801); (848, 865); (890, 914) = -1.3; 240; 223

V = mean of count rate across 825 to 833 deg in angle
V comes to 172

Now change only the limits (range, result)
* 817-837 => 184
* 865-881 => 247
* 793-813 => 235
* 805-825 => 214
